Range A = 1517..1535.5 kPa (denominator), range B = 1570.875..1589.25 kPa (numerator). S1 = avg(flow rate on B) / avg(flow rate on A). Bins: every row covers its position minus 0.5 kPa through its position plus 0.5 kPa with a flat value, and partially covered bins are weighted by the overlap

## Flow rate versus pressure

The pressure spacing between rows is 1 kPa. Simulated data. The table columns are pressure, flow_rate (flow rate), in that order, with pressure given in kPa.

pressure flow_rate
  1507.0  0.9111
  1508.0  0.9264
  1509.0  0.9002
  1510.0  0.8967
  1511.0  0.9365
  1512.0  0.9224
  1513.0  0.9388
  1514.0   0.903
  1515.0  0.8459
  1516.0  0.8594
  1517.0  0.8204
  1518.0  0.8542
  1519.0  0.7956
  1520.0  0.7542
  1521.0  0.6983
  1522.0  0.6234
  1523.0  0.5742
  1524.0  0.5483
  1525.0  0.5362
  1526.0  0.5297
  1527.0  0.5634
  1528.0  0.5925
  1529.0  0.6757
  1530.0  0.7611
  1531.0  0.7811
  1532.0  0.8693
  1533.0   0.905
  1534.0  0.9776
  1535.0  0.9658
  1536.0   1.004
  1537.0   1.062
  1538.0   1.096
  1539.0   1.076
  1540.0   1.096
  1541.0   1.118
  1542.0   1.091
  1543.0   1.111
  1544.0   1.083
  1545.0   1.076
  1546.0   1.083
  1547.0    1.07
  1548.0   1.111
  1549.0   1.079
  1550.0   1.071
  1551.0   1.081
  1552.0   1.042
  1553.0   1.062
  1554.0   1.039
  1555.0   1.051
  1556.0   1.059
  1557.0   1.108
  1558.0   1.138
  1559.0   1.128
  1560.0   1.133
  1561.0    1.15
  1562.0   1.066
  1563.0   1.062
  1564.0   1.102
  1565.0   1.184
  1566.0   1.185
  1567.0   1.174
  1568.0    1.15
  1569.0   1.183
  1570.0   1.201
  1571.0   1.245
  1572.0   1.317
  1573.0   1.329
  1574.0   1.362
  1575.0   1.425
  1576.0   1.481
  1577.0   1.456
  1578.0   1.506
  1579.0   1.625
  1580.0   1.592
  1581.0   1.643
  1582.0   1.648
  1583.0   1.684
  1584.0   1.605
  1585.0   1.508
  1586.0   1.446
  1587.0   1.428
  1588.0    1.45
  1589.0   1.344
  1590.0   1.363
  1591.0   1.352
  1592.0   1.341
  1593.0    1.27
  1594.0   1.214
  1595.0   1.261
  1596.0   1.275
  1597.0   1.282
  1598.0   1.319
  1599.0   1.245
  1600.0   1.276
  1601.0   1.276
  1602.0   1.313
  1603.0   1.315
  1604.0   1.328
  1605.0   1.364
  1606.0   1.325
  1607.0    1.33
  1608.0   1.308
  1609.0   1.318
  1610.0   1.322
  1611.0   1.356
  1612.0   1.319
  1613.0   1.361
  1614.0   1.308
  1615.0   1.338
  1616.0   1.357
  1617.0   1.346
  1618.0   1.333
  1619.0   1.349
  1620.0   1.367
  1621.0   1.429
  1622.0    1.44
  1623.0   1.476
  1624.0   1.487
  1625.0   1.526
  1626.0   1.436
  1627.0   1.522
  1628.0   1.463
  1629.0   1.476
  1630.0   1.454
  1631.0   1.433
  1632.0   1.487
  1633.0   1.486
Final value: 2.05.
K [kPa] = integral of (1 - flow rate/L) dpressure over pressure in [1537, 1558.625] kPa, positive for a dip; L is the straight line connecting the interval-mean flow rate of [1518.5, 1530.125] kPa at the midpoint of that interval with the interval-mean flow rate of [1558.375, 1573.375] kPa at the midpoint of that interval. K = -3.53 kPa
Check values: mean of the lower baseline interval 0.634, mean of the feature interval 1.08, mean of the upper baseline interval 1.17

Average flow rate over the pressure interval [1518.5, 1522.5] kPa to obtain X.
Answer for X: 0.718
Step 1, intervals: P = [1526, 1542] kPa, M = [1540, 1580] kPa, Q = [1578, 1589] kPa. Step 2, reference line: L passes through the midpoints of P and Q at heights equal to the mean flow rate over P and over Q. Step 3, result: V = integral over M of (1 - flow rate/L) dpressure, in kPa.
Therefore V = 1.7 kPa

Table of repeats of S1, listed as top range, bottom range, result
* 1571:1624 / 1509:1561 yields 1.49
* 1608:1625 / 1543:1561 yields 1.26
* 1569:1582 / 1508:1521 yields 1.65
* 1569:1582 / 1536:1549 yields 1.32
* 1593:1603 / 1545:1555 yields 1.19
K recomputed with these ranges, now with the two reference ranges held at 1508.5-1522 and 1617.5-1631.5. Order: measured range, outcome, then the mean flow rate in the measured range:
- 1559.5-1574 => -0.7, 1.18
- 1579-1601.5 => -2.8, 1.41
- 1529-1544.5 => -0.4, 0.989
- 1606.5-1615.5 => 0.3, 1.33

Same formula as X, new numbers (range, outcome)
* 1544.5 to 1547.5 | 1.08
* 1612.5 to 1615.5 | 1.34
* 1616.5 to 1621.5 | 1.36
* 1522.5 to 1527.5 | 0.55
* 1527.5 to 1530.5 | 0.676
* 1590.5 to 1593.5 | 1.32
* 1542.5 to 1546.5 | 1.09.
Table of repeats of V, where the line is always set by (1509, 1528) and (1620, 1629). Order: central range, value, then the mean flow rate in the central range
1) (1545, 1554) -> -1.0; 1.07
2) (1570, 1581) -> -2.8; 1.43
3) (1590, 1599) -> -0.2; 1.29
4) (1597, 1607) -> 0.1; 1.31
